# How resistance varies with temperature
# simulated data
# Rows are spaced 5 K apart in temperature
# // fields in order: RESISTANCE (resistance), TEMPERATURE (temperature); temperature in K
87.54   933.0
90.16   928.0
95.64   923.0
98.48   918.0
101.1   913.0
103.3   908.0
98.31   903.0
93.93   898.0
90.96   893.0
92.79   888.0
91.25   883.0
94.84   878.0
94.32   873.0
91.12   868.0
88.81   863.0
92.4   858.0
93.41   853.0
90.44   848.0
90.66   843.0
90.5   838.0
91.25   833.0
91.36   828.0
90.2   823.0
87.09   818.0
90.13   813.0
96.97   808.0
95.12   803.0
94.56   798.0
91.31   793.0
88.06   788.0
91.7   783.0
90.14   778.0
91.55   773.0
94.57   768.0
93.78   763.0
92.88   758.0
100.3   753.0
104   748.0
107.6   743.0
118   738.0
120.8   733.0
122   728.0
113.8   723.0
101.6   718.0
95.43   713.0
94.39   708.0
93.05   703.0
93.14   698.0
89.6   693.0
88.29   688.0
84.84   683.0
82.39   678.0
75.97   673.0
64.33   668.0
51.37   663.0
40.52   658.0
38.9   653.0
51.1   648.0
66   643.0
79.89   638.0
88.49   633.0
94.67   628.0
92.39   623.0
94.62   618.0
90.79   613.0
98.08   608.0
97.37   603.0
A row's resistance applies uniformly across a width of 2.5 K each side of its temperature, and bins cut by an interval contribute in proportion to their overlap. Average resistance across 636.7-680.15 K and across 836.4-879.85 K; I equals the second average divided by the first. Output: 1.52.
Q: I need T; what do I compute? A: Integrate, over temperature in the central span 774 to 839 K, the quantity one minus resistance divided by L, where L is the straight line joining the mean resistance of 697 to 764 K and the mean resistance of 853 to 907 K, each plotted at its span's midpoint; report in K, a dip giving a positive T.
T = 4.7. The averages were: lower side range 104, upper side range 93.2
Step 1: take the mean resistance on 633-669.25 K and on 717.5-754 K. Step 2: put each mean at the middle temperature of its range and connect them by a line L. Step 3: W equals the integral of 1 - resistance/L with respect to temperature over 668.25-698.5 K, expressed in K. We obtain -1.9 K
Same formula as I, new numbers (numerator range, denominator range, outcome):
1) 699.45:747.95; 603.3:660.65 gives 1.39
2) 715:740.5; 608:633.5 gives 1.23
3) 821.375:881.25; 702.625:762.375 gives 0.87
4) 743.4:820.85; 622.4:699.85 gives 1.28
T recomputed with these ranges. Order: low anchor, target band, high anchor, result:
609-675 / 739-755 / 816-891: -4.7 K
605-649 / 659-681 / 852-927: 5.0 K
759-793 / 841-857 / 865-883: 0.2 K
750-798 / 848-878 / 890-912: 1.1 K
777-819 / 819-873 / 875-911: 1.4 K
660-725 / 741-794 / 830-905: -3.7 K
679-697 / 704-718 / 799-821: -1.2 K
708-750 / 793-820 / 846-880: 1.8 K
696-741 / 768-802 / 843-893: 2.8 K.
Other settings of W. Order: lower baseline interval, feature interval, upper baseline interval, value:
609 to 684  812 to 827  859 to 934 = -0.2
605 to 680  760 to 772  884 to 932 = -1.4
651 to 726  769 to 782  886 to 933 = -0.7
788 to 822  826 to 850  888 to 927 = 0.7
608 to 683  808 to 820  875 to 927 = -0.3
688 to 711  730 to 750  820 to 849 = -4.7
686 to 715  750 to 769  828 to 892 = -0.7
